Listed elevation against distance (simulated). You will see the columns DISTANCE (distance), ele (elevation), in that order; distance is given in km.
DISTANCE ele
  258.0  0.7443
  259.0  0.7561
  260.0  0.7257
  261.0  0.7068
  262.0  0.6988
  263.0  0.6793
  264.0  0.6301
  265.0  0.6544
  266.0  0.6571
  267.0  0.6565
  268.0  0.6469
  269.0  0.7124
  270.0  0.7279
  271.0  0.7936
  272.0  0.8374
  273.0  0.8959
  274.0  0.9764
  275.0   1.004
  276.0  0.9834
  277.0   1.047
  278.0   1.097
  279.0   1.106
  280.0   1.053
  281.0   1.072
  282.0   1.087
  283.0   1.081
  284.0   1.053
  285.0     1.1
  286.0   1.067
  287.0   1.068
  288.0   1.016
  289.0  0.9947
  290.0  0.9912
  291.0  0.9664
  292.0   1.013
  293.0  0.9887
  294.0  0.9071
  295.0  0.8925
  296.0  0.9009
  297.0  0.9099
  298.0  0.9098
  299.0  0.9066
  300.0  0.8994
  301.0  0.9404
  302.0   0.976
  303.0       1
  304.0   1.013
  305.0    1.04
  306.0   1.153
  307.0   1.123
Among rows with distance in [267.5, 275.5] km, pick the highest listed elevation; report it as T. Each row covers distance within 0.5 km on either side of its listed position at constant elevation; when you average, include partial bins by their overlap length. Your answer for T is 1.004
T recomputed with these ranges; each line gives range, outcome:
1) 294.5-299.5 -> 0.9099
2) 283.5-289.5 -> 1.1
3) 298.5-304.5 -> 1.013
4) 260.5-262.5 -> 0.7068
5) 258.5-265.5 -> 0.7561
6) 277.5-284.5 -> 1.106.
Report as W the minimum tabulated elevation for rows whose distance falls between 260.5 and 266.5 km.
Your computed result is 0.6301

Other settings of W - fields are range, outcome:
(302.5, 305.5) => 1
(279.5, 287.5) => 1.053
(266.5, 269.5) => 0.6469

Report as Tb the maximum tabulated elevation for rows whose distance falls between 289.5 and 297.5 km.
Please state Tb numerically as 1.013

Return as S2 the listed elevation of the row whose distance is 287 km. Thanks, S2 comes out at 1.068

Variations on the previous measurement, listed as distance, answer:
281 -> 1.072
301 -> 0.9404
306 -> 1.153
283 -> 1.081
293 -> 0.9887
